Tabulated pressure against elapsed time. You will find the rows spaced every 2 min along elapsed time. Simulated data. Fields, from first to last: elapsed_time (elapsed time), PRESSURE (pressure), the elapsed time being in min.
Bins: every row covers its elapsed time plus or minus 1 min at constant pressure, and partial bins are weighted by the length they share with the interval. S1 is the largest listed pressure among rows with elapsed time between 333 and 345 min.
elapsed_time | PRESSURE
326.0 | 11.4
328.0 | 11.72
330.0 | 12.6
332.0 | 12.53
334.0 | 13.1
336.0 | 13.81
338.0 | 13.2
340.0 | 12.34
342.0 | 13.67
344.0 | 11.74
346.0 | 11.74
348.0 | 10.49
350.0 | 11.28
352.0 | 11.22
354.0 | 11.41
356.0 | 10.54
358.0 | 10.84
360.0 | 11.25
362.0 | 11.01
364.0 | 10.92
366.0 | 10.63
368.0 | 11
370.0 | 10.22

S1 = 13.81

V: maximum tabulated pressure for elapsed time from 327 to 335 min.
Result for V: 13.1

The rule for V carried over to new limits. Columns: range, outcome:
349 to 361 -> 11.41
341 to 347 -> 13.67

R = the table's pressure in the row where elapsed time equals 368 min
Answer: 11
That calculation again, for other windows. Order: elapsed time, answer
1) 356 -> 10.54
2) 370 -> 10.22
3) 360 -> 11.25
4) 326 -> 11.4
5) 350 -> 11.28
